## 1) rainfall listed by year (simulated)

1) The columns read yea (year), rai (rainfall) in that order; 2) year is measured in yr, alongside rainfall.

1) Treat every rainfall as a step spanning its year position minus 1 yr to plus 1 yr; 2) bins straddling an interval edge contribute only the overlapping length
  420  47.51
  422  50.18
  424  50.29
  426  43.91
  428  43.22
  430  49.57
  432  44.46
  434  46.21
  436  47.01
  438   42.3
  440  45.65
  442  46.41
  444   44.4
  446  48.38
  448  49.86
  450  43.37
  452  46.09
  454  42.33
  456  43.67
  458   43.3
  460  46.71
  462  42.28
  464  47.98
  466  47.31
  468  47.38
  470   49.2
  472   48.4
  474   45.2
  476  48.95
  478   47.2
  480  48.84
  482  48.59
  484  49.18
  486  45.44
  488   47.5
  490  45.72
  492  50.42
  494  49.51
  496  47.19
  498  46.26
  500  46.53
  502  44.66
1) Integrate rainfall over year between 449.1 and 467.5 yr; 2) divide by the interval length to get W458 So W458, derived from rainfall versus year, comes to 44.9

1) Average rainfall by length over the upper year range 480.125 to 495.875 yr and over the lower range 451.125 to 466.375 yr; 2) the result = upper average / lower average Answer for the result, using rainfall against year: 1.07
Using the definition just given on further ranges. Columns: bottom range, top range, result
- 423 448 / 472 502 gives 1.03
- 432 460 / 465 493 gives 1.05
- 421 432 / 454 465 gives 0.94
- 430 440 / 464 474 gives 1.05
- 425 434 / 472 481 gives 1.05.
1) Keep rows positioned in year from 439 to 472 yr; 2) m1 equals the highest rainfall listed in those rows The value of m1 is 49.86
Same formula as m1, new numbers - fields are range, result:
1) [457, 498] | 50.42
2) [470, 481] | 49.2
